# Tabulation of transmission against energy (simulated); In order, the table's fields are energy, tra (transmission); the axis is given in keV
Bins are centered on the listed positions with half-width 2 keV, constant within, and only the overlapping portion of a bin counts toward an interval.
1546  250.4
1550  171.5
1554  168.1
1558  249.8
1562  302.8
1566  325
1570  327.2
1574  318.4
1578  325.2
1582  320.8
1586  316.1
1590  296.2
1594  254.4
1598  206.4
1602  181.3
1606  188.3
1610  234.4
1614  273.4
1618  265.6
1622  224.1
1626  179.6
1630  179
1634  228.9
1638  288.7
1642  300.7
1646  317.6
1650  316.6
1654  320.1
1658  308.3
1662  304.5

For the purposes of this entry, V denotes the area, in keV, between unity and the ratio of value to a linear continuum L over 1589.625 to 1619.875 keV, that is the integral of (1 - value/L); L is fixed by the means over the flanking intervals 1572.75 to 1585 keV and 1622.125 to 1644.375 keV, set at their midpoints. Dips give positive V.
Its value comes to 4.91 keV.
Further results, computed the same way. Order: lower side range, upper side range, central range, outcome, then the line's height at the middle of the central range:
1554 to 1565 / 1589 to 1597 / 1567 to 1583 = -3.70 keV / 262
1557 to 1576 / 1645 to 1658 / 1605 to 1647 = 9.47 keV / 314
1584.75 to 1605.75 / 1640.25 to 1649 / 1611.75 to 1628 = 2.36 keV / 277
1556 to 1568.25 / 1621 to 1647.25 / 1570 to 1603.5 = -0.52 keV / 276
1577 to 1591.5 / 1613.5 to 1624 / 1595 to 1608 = 3.98 keV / 283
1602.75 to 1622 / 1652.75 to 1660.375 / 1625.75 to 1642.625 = 2.41 keV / 274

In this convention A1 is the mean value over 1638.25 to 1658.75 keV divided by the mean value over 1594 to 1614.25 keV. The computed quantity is 1.4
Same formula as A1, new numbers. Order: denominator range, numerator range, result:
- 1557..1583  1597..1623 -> 0.72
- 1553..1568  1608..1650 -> 0.94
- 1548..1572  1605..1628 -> 0.89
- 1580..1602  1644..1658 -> 1.17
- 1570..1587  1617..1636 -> 0.66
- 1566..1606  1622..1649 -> 0.89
